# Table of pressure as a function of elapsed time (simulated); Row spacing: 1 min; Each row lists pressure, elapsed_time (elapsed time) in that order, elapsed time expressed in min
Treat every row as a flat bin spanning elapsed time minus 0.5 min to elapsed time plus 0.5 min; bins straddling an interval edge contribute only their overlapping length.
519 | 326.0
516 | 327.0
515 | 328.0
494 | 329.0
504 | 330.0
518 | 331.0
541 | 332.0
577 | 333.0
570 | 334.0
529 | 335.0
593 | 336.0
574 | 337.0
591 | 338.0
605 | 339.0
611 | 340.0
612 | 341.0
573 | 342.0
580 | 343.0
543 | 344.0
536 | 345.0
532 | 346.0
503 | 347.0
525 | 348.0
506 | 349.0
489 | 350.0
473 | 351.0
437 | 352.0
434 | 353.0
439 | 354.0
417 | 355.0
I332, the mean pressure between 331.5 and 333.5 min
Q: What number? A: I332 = 559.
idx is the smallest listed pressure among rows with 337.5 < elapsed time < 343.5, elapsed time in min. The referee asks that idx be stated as 573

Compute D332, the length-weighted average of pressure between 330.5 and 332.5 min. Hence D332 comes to 530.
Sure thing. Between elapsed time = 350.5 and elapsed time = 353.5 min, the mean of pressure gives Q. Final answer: 448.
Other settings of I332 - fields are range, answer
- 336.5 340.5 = 595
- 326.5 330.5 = 507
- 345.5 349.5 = 516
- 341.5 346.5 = 553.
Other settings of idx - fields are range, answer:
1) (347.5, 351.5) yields 473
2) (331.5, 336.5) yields 529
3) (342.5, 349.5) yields 503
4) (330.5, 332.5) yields 518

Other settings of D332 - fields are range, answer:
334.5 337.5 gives 565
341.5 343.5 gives 576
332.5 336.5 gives 567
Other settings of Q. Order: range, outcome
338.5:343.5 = 596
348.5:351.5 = 489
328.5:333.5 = 527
